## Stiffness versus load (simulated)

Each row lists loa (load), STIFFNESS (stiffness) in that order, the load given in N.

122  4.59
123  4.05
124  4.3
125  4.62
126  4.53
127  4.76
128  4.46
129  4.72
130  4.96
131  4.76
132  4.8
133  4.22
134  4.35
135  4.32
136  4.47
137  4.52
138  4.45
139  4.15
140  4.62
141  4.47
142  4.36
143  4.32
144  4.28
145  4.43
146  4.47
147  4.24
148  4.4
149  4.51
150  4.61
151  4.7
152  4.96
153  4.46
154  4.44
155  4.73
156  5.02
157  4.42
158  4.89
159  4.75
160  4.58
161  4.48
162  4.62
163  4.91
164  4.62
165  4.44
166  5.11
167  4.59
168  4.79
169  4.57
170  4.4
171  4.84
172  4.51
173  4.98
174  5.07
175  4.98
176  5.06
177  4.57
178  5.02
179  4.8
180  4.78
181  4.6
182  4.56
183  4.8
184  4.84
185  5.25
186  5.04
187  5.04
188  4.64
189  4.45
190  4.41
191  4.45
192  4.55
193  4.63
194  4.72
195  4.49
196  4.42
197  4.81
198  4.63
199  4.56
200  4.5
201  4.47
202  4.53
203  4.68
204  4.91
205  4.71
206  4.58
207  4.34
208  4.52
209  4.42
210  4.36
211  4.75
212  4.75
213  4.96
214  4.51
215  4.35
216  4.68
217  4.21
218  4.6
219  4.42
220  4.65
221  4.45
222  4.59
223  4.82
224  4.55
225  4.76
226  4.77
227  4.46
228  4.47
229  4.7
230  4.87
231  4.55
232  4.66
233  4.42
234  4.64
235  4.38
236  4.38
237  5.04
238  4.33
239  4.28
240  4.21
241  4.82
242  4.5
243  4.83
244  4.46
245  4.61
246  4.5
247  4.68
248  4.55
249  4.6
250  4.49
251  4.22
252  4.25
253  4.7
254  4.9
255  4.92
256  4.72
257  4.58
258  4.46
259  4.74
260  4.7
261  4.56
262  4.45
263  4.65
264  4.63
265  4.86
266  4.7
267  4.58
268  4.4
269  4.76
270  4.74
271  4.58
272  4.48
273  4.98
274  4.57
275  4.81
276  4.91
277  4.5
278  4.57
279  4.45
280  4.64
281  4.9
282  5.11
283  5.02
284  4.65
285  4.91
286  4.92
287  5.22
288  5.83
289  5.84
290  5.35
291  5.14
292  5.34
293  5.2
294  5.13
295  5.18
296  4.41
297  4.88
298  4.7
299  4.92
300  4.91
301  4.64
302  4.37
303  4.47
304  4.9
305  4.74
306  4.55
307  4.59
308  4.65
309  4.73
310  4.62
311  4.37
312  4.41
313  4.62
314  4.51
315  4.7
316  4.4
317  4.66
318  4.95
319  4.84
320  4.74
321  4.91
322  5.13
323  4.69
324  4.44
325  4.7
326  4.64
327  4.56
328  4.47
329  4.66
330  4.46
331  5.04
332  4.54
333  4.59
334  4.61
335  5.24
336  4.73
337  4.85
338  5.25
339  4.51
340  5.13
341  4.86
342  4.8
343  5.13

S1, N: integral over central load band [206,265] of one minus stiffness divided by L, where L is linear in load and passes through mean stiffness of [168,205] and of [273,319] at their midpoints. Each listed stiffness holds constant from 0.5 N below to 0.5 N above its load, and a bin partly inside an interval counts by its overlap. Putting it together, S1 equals 2.3 N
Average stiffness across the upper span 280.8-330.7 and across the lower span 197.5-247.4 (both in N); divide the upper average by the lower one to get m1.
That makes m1 1.1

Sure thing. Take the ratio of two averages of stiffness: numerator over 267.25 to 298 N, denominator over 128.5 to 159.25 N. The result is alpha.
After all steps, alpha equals 1.08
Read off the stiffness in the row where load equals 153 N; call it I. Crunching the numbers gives 4.46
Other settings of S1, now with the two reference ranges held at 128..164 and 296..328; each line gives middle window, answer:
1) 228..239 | 0.1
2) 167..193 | -1.0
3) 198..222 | 0.2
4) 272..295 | -1.7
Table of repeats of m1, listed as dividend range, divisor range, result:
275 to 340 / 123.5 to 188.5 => 1.03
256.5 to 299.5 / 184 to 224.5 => 1.05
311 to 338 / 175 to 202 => 1.00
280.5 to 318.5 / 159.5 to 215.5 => 1.04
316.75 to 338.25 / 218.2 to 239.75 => 1.04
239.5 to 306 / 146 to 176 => 1.02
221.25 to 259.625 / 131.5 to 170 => 1.01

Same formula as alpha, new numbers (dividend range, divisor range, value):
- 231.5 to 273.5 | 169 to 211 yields 0.98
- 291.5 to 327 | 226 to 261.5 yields 1.03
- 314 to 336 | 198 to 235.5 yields 1.03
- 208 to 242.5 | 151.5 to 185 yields 0.96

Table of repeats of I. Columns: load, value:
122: 4.59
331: 5.04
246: 4.5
